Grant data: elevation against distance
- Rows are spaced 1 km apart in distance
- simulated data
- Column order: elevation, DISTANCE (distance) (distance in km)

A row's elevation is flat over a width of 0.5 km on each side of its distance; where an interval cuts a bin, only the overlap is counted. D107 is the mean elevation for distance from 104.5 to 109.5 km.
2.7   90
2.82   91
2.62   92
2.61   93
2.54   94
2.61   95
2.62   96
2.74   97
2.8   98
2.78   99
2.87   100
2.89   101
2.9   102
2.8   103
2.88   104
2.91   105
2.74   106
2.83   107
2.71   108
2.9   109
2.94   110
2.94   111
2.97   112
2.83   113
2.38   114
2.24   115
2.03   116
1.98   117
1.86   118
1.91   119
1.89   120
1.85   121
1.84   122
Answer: 2.82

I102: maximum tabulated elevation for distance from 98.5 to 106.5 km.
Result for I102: 2.91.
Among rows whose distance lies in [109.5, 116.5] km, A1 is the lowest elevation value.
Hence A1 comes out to 2.03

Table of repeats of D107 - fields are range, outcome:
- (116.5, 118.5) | 1.92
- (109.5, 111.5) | 2.94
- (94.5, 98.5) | 2.69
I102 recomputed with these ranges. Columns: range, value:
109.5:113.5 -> 2.97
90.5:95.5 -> 2.82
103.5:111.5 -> 2.94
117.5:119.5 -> 1.91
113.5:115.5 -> 2.38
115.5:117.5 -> 2.03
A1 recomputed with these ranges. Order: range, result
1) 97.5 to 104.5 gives 2.78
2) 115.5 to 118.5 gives 1.86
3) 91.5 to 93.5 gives 2.61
